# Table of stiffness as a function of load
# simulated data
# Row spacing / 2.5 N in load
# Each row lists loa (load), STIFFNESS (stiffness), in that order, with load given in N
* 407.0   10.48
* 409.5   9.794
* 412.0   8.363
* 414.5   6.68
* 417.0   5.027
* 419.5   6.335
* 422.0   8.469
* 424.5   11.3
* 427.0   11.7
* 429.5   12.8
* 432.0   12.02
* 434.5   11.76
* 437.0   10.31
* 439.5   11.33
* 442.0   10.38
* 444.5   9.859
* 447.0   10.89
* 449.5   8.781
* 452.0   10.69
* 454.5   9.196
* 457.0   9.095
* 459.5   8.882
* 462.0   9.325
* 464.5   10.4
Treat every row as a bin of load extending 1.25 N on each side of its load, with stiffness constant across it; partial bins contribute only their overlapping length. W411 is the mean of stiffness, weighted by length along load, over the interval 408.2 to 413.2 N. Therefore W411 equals 9.1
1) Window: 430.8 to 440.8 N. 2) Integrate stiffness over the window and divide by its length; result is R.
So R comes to 11.3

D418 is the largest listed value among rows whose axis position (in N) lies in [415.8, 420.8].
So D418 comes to 6.335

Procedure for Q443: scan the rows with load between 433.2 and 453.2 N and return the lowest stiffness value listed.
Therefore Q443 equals 8.781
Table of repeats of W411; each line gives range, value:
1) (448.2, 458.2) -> 9.45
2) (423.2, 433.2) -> 11.9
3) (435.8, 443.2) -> 10.7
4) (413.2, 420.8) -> 6.05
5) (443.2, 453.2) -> 10.1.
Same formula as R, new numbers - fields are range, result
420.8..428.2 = 10.5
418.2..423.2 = 7.37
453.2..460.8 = 9.07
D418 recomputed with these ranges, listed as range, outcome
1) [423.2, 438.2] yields 12.8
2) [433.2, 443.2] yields 11.76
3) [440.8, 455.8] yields 10.89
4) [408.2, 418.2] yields 9.794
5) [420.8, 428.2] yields 11.7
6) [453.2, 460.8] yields 9.196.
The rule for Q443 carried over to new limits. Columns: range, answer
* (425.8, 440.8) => 10.31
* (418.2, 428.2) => 6.335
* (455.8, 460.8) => 8.882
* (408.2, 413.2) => 8.363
